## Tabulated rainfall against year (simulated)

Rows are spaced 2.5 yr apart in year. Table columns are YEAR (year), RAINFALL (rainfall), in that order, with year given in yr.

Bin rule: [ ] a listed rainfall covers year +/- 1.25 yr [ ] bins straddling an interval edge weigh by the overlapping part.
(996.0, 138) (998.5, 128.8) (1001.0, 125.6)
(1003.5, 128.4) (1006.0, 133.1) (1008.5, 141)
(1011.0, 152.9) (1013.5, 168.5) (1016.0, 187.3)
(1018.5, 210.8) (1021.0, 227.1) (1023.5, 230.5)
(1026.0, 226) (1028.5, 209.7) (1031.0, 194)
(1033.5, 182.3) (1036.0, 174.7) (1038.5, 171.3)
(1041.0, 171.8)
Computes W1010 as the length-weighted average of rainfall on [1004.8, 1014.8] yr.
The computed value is 149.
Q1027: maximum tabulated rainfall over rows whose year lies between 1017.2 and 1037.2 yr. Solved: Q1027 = 230.5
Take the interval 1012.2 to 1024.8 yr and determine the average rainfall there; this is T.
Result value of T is 205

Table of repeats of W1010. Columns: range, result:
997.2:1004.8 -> 128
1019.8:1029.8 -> 223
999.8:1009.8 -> 132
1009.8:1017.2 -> 170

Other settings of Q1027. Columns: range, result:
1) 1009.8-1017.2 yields 187.3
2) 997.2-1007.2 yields 133.1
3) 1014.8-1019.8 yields 210.8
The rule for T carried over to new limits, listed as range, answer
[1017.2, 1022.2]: 219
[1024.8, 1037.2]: 197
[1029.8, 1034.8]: 188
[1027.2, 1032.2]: 202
